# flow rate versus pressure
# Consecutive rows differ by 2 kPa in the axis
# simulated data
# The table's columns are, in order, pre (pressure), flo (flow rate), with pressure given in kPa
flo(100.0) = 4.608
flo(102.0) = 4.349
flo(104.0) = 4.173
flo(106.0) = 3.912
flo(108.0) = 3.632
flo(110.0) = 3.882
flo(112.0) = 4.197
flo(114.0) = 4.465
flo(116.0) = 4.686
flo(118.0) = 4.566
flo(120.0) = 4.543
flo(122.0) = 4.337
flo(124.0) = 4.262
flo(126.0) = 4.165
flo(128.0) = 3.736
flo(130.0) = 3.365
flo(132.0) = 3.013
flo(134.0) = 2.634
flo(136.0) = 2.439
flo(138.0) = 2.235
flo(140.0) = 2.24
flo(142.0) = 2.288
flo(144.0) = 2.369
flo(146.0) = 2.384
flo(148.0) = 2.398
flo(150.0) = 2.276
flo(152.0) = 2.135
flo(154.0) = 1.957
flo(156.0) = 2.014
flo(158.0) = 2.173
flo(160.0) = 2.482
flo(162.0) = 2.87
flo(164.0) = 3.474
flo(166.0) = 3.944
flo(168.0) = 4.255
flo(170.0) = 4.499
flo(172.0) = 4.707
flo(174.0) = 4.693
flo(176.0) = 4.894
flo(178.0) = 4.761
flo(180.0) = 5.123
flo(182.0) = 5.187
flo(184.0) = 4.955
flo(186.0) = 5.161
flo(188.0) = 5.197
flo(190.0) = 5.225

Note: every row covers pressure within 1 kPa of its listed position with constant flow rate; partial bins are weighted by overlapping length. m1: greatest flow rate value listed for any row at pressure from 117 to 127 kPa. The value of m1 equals 4.566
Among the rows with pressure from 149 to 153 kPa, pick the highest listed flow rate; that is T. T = 2.276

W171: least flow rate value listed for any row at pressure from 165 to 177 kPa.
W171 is 3.944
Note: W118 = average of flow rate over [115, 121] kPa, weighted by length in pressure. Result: 4.6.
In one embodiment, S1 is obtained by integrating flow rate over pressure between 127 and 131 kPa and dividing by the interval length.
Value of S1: 3.55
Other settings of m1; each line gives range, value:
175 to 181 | 5.123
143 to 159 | 2.398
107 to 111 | 3.882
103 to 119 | 4.686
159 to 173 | 4.707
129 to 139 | 3.365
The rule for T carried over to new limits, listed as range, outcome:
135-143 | 2.439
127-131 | 3.736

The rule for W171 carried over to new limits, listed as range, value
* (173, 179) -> 4.693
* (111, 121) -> 4.197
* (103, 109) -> 3.632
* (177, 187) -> 4.761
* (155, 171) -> 2.014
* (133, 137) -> 2.439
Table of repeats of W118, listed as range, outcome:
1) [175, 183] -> 4.99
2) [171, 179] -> 4.76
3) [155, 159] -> 2.09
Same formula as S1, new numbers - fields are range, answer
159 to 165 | 2.94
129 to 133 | 3.19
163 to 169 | 3.89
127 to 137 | 3.04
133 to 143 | 2.37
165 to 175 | 4.42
